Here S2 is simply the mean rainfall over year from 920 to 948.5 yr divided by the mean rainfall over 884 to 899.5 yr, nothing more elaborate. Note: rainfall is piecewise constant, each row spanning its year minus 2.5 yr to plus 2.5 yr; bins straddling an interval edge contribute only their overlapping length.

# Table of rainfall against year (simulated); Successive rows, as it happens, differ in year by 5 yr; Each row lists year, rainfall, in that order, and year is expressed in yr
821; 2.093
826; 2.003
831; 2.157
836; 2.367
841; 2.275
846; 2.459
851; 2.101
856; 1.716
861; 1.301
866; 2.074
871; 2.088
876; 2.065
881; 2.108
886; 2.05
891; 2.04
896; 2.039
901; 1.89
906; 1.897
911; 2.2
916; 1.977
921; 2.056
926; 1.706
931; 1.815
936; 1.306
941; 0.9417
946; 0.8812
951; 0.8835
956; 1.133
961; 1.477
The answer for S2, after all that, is 0.70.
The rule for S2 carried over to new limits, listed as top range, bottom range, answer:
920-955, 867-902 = 0.65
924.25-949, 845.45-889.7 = 0.66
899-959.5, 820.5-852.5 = 0.70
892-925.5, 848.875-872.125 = 1.08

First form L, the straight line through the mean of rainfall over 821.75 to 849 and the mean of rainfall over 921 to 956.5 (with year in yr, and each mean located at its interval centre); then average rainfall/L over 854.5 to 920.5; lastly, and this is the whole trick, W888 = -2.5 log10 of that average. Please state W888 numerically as -0.130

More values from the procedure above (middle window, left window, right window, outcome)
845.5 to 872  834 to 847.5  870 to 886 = 0.166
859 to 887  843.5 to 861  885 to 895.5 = 0.034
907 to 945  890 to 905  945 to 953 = -0.212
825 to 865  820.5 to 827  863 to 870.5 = -0.007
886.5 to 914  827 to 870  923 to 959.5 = -0.246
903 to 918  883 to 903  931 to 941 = -0.166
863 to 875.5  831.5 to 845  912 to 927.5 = 0.066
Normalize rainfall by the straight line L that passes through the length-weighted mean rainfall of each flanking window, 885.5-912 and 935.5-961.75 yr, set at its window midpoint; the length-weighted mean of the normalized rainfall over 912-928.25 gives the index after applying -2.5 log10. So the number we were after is -0.21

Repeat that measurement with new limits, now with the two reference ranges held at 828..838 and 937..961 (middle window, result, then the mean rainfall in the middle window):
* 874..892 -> -0.20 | 2.07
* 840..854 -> -0.08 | 2.26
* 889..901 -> -0.25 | 2.01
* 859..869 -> 0.11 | 1.73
